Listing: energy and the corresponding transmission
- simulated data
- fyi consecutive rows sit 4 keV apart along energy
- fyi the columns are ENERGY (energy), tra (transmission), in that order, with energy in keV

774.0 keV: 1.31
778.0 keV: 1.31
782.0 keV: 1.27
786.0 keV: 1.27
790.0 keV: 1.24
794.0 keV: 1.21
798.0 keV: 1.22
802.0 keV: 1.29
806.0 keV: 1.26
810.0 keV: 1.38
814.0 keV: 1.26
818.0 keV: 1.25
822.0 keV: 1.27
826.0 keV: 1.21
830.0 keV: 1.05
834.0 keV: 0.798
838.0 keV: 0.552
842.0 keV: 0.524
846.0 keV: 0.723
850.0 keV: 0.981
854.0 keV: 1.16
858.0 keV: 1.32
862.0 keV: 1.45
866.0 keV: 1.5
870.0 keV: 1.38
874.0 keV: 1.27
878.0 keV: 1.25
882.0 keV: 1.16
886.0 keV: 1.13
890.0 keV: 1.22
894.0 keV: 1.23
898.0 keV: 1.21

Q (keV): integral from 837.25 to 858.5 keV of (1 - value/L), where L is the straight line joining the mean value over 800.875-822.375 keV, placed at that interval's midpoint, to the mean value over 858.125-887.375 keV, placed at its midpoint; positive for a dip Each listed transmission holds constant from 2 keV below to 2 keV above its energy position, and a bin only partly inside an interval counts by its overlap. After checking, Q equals 7.1 keV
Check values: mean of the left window 1.29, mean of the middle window 0.864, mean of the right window 1.31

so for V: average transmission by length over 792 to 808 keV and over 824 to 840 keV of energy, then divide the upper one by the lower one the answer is 0.7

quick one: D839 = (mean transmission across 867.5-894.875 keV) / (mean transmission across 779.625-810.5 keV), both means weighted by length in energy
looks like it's 1.0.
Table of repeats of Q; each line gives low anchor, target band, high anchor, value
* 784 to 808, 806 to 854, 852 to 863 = 9.6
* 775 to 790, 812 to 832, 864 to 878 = 1.7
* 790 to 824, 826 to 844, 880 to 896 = 6.6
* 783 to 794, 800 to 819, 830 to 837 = -4.3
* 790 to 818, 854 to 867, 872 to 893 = -1.6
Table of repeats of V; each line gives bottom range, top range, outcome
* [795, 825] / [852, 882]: 1.04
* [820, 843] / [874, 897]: 1.31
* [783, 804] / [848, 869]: 1.03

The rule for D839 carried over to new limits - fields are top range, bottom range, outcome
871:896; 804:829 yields 0.96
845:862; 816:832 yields 0.93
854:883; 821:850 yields 1.53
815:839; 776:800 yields 0.84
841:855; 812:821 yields 0.67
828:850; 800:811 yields 0.58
